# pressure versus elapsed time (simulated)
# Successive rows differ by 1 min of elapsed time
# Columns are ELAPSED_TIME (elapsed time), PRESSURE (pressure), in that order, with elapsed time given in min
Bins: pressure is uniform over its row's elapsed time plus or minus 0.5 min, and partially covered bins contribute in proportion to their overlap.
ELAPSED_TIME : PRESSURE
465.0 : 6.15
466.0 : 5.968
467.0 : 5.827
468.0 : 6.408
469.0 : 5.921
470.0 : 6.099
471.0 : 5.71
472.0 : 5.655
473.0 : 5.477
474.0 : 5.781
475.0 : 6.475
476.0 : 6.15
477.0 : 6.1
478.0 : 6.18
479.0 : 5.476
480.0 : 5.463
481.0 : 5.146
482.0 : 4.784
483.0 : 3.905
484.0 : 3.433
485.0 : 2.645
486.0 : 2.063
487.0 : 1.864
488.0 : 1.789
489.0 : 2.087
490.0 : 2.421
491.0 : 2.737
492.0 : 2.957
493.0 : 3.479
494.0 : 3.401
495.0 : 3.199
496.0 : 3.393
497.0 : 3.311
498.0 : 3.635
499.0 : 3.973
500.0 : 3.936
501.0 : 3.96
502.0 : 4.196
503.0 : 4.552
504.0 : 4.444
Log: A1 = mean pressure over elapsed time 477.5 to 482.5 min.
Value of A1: 5.41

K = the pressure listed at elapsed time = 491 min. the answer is 2.737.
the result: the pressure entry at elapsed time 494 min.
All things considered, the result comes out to 3.401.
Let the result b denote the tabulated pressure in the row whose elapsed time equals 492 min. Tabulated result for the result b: 2.957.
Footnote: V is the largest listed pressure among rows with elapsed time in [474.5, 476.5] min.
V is 6.475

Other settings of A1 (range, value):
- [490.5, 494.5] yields 3.14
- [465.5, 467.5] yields 5.9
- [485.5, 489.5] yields 1.95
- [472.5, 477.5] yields 6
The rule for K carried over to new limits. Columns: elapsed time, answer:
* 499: 3.973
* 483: 3.905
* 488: 1.789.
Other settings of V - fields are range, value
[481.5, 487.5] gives 4.784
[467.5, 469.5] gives 6.408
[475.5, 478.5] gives 6.18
